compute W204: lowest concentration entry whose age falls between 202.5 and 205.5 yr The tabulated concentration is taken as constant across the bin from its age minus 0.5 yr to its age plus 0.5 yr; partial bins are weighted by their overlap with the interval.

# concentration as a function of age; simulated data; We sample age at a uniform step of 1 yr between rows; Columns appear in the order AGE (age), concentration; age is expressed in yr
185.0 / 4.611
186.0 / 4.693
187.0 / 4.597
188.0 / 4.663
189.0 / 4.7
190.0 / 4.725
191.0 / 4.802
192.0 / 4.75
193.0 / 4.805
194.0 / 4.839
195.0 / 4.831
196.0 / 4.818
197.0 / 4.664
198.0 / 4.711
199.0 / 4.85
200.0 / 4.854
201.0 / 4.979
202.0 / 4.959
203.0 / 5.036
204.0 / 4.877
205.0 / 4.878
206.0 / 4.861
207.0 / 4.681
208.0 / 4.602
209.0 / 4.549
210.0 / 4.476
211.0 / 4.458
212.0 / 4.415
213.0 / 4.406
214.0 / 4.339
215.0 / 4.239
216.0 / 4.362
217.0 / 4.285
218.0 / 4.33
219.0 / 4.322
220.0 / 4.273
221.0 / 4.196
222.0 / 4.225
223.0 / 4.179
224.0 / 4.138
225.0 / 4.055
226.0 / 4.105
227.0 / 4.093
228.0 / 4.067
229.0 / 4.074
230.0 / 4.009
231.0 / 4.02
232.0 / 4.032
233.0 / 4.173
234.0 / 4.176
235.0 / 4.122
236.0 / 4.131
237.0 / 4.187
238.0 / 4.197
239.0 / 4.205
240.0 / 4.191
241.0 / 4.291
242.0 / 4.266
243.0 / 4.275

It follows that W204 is 4.877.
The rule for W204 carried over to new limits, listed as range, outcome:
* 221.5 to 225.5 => 4.055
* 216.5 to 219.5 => 4.285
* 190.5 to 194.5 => 4.75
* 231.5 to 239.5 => 4.032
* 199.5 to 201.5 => 4.854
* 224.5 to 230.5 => 4.009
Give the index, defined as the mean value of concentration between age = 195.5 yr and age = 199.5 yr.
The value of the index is 4.76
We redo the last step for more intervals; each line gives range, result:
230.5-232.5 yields 4.03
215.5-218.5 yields 4.33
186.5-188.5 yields 4.63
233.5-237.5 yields 4.15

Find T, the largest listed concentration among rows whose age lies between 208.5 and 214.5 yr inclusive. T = 4.549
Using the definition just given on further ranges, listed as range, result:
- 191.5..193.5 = 4.805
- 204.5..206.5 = 4.878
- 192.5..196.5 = 4.839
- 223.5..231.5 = 4.138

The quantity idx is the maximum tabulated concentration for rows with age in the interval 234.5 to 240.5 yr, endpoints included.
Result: 4.205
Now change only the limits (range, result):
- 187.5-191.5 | 4.802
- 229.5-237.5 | 4.187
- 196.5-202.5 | 4.979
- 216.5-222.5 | 4.33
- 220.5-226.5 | 4.225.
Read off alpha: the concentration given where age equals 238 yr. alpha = 4.197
